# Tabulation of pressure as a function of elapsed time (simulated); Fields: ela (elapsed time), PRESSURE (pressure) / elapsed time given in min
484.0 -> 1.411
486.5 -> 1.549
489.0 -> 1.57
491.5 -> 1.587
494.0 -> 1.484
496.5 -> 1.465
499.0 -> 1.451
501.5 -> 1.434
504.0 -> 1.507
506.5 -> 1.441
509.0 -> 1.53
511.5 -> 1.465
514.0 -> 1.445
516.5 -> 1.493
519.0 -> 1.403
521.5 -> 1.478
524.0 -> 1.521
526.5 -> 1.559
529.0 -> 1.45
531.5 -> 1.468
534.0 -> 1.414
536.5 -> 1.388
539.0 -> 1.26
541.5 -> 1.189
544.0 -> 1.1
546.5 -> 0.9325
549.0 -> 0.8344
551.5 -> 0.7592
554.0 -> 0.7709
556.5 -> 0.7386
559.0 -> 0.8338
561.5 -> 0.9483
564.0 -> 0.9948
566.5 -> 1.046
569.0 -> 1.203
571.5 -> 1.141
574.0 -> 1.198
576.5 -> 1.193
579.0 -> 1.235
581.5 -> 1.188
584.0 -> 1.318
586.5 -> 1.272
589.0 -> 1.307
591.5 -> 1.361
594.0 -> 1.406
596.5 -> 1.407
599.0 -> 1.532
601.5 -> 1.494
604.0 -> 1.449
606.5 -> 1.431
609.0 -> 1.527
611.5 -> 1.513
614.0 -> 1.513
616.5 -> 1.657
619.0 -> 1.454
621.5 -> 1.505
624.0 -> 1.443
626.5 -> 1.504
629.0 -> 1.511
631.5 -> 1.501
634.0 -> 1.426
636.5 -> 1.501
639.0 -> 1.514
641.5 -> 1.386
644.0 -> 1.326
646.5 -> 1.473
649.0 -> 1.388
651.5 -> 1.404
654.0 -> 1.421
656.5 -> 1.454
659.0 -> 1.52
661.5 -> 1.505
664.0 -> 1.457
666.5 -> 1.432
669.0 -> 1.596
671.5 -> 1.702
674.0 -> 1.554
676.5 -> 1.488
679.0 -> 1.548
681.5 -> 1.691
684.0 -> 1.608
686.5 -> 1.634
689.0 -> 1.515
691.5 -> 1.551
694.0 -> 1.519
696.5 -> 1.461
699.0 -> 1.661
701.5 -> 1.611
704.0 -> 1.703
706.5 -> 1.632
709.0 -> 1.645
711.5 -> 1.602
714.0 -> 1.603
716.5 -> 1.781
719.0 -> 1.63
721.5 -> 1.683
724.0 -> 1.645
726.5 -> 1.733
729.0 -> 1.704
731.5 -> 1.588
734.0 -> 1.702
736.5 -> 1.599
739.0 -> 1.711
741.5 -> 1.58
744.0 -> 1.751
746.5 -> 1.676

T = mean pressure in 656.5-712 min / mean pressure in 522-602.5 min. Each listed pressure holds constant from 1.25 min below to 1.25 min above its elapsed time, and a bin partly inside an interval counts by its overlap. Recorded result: 1.31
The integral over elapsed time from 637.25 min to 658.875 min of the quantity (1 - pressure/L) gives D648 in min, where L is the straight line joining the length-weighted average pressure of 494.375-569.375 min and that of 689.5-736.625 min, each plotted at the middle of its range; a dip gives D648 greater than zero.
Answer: 1.0 min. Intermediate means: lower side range 1.25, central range 1.43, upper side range 1.63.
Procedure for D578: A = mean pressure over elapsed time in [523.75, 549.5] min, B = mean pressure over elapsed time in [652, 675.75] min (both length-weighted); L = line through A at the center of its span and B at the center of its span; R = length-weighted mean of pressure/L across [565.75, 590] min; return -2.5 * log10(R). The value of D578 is 0.12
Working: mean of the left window 1.29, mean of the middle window 1.21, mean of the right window 1.51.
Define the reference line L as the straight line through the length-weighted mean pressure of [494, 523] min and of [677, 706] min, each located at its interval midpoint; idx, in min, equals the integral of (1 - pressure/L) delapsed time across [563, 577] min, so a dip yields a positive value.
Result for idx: 3.5 min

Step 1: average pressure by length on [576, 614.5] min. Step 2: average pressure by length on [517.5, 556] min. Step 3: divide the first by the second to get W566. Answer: 1.1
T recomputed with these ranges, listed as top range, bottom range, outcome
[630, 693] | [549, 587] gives 1.44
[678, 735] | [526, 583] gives 1.46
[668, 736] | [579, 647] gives 1.13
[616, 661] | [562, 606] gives 1.15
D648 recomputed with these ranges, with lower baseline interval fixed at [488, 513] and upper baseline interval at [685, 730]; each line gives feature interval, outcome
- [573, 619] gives 4.8 min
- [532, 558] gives 8.1 min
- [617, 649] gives 2.3 min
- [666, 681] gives 0.4 min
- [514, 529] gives 0.2 min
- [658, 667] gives 0.7 min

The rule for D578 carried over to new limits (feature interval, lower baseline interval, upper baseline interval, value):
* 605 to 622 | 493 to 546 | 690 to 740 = 0.01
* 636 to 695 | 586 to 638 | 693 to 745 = 0.03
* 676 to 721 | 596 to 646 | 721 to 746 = 0.00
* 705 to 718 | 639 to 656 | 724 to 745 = -0.04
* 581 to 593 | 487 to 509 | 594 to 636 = 0.15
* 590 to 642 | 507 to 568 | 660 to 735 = -0.06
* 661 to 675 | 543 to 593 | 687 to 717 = -0.05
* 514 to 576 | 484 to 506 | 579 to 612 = 0.22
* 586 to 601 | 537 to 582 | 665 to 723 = -0.18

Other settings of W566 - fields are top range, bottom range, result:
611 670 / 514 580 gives 1.25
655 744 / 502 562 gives 1.28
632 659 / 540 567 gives 1.56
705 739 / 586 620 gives 1.14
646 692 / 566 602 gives 1.18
